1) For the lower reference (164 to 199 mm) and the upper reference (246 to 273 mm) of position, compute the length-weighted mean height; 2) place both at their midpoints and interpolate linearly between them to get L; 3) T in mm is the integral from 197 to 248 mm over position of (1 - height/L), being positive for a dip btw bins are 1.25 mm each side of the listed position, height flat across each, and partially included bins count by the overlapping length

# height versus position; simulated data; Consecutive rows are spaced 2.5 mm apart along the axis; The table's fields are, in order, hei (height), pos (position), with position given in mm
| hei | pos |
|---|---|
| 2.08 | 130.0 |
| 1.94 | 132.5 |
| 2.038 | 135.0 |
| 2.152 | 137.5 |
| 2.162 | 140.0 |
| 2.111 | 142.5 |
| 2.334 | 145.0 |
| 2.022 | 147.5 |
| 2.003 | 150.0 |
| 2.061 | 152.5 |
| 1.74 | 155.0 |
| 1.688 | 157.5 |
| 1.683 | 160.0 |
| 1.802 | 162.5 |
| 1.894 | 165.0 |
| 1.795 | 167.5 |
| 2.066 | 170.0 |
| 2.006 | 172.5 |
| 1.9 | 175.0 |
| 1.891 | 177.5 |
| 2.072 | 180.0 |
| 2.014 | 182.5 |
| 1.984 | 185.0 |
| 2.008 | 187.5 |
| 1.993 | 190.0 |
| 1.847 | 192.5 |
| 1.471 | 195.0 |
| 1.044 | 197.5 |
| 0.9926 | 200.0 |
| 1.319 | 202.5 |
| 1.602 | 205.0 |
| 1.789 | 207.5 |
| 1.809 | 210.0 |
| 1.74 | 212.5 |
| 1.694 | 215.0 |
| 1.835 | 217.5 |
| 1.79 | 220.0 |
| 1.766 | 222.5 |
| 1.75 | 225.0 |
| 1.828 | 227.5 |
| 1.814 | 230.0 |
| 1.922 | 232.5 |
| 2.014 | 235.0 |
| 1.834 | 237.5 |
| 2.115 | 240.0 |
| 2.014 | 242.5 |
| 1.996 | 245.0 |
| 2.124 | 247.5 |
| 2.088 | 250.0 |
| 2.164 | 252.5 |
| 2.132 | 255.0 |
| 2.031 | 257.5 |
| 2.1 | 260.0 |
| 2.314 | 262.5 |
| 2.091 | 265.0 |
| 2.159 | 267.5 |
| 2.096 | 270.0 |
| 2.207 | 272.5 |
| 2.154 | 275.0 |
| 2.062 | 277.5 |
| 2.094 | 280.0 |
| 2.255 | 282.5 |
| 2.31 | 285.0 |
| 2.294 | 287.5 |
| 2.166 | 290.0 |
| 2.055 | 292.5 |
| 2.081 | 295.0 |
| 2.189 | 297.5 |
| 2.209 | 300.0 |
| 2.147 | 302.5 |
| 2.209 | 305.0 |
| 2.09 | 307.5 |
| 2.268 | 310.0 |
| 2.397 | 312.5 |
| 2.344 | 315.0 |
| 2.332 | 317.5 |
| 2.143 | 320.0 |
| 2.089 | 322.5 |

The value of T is 6.3 mm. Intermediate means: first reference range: 1.85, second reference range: 2.13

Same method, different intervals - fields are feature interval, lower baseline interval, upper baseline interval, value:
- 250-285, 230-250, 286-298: -1.1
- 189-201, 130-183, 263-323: 3.3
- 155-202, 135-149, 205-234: 4.8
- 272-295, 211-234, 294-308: -1.0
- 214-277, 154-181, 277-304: 1.8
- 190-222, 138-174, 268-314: 7.0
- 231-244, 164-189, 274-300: 0.6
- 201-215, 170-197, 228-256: 2.2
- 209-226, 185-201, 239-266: 0.4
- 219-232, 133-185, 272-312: 1.7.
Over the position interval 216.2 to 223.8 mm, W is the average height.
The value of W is 1.8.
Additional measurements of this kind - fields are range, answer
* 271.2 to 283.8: 2.15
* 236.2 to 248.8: 2.02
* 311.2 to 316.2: 2.37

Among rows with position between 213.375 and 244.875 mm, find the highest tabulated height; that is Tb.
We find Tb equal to 2.115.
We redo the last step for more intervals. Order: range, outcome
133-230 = 2.334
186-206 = 2.008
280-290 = 2.31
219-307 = 2.314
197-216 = 1.809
